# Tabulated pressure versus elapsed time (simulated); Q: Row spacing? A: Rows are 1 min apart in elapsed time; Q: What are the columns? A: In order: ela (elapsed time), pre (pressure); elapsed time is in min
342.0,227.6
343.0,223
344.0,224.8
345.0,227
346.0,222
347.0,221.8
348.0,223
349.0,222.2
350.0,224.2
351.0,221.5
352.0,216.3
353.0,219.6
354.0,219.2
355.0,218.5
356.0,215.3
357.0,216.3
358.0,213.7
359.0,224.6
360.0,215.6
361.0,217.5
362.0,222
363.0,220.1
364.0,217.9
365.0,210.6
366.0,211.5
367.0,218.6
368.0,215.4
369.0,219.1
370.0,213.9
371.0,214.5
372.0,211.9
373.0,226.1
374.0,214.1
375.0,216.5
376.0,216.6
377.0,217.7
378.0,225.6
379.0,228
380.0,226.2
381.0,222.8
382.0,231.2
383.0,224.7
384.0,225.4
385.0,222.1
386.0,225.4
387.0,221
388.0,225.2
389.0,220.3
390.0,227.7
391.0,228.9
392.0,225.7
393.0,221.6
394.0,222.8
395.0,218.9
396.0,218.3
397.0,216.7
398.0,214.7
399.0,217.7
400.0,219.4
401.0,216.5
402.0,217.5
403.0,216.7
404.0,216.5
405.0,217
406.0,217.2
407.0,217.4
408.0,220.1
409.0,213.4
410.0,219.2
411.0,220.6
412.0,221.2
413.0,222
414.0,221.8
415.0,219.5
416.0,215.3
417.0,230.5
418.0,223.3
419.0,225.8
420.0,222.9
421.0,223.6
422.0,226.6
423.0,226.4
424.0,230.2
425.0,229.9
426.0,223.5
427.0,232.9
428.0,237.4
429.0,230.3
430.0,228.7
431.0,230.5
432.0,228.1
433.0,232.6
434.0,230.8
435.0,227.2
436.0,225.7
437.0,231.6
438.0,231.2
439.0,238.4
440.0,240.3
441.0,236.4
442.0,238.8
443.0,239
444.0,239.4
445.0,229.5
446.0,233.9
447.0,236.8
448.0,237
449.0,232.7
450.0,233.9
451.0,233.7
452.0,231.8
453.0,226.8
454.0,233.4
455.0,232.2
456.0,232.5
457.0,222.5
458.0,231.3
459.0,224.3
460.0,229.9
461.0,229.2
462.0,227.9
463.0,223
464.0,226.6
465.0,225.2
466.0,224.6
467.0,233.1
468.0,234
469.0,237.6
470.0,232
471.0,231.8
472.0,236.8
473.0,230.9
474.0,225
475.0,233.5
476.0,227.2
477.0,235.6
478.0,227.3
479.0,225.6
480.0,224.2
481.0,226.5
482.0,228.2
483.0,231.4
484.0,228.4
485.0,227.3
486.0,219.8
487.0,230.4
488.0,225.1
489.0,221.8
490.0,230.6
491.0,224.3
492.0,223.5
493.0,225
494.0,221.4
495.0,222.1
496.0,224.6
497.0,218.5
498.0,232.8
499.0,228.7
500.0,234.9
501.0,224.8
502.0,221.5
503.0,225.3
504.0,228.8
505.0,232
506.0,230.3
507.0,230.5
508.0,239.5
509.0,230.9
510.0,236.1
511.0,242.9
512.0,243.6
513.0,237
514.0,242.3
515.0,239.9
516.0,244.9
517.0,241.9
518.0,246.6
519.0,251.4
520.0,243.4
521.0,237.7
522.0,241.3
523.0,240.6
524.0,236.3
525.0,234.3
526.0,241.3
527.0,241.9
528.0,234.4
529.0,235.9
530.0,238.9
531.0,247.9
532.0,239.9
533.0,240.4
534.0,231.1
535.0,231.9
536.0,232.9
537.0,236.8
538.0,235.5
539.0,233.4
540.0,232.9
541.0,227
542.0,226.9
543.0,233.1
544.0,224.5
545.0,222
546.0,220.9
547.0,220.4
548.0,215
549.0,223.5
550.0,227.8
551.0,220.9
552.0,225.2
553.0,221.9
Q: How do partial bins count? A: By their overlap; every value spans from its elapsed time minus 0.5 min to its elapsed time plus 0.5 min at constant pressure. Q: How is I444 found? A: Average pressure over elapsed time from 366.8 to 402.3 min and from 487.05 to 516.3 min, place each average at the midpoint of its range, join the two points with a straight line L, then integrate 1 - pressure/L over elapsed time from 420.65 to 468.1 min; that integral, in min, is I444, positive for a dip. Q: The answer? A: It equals -1.1 min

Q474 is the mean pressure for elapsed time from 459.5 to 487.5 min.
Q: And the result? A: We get 229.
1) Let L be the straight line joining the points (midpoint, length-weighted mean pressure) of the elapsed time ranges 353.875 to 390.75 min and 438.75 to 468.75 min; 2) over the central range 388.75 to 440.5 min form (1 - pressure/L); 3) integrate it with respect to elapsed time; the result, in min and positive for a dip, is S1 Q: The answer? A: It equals 0.5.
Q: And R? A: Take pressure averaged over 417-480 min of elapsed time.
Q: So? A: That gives 231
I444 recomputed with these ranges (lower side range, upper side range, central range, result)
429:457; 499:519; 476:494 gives 0.6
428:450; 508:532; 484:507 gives 1.2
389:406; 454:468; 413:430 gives -0.2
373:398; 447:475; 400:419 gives 0.5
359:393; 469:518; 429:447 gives -0.6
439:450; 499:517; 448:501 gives 1.6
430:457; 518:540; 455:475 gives 0.4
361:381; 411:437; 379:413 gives 0.2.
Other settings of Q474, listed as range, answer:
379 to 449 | 226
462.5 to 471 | 230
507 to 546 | 237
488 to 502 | 225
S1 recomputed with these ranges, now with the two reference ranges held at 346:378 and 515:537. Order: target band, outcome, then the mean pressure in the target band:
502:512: 0.18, 233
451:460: 0.03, 230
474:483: 0.19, 228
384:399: 0.00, 222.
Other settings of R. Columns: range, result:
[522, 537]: 238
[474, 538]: 233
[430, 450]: 234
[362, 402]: 220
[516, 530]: 241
